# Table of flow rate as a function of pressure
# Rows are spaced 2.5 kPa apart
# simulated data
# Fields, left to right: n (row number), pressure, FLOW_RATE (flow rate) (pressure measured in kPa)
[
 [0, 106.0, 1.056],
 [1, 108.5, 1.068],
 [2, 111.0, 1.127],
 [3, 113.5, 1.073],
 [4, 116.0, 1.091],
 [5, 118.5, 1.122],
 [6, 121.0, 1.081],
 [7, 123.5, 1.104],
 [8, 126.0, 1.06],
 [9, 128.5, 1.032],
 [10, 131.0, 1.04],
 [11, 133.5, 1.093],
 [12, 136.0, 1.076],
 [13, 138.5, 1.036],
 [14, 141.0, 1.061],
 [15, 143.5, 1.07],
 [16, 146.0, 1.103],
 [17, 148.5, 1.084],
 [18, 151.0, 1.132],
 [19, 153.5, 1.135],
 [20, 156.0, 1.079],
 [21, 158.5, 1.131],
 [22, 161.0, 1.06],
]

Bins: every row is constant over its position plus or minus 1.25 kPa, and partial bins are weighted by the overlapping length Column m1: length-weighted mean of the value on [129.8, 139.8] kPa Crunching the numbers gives 1.06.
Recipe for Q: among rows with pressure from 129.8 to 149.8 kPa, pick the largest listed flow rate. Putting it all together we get 1.103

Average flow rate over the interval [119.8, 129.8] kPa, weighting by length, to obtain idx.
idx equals 1.07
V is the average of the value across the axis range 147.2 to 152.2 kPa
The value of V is 1.11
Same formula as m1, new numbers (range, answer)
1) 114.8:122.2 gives 1.1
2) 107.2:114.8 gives 1.09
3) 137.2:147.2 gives 1.07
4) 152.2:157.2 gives 1.11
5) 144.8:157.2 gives 1.11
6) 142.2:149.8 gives 1.09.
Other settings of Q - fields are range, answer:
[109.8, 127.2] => 1.127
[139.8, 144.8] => 1.07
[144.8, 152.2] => 1.132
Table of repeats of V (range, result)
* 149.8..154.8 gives 1.13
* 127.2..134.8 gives 1.06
